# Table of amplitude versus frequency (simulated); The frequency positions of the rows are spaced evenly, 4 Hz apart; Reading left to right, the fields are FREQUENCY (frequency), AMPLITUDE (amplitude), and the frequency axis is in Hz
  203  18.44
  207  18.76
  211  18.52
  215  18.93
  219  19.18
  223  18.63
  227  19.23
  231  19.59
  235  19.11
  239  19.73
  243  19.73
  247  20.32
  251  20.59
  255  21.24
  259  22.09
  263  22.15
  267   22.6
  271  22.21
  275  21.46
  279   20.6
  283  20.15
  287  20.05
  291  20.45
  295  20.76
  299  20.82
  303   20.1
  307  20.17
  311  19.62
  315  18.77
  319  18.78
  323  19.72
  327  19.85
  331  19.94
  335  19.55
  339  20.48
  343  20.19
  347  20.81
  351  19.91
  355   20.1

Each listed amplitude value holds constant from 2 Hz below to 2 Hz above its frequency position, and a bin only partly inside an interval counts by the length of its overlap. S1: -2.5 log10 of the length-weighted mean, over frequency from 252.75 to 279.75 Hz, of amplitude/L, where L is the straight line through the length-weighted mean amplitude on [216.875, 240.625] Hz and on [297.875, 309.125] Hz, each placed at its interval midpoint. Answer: -0.106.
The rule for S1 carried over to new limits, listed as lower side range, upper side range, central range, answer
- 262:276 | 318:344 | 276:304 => 0.05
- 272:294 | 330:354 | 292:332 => 0.03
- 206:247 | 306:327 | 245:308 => -0.09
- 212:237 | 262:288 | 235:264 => -0.02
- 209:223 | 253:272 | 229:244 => 0.04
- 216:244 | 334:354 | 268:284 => -0.08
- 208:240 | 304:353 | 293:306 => -0.05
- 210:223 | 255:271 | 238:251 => 0.04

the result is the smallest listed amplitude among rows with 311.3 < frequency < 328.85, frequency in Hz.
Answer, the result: 18.77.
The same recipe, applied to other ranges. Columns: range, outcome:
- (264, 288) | 20.05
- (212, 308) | 18.63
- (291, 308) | 20.1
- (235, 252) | 19.11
